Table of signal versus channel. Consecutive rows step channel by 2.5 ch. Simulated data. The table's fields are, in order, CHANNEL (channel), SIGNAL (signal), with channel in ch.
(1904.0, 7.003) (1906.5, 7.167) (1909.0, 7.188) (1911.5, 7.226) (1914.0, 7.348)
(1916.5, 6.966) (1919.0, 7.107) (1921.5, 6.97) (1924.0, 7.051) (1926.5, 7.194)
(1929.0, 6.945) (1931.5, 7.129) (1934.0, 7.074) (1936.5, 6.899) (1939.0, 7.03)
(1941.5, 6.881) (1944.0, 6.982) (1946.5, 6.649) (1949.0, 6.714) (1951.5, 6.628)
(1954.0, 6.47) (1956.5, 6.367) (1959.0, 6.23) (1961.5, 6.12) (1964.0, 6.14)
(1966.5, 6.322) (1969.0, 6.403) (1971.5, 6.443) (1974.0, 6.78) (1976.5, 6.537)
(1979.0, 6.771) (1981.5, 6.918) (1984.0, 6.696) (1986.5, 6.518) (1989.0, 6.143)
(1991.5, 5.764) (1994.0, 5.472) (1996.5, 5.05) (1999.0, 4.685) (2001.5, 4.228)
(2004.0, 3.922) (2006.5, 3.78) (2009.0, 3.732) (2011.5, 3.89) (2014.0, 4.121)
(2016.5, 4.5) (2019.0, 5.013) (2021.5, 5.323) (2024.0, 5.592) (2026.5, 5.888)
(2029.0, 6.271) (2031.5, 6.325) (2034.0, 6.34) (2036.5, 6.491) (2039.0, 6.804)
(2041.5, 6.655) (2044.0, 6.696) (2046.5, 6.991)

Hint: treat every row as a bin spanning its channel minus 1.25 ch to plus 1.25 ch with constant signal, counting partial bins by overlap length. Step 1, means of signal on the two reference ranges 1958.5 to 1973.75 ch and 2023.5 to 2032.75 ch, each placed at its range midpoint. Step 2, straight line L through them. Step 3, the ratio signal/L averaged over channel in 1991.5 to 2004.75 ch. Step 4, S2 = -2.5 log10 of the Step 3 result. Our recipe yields 0.27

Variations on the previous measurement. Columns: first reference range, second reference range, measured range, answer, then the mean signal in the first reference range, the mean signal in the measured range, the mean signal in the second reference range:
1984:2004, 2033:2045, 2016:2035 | 0.101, 5.4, 5.69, 6.6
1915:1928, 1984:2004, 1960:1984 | -0.107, 7.06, 6.5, 5.4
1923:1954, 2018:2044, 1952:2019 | 0.163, 6.91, 5.62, 6.11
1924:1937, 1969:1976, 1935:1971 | 0.038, 7.06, 6.56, 6.57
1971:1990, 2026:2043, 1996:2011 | 0.486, 6.61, 4.17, 6.42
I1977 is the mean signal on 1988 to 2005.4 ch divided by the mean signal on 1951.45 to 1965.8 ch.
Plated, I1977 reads 0.8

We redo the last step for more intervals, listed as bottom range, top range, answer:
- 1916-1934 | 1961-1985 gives 0.92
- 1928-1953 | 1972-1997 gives 0.92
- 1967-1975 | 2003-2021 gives 0.64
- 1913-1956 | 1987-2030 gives 0.71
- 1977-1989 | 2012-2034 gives 0.81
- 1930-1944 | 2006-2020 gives 0.60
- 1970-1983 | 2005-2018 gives 0.60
